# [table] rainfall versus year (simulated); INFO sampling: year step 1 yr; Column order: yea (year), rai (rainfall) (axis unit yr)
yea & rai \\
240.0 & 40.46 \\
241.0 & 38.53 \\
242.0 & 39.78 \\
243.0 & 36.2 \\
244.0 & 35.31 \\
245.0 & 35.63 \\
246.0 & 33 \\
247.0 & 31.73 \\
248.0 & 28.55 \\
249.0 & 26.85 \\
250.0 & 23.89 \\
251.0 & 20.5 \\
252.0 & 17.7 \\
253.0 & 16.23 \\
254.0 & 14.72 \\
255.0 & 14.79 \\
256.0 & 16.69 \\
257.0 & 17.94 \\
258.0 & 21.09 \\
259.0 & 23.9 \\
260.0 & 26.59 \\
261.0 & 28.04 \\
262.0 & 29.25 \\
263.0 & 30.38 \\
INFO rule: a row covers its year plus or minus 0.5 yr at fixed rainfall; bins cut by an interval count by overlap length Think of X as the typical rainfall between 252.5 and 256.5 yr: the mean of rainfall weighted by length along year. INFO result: 15.6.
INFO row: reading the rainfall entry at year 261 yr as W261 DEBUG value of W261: 28.04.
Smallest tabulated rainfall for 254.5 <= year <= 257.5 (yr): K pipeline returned 14.79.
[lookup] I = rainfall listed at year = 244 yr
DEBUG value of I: 35.31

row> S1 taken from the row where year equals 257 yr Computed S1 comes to 17.94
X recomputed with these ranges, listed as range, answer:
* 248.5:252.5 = 22.2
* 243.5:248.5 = 32.8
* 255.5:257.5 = 17.3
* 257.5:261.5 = 24.9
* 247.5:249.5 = 27.7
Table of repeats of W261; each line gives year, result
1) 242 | 39.78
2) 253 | 16.23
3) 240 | 40.46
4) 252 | 17.7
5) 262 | 29.25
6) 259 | 23.9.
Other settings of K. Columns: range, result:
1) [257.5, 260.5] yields 21.09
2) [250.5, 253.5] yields 16.23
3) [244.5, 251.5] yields 20.5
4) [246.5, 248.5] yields 28.55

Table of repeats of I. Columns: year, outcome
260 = 26.59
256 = 16.69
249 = 26.85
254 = 14.72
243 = 36.2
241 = 38.53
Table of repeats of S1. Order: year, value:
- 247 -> 31.73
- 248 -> 28.55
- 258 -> 21.09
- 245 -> 35.63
